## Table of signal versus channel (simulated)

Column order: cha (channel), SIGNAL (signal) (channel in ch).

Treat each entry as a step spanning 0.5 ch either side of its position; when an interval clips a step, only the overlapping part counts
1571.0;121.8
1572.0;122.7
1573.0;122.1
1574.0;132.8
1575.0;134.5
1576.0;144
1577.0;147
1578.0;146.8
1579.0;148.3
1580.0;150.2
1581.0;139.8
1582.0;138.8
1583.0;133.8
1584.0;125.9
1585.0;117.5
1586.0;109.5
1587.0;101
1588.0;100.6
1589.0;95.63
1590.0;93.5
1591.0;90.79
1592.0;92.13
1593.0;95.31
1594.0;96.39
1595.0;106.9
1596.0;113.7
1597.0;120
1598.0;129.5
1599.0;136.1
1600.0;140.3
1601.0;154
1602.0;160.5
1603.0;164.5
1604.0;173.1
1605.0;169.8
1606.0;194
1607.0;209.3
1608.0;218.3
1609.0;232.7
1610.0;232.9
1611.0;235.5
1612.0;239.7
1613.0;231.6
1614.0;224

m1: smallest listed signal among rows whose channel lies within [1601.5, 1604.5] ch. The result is 160.5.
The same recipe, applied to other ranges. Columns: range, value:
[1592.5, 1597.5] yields 95.31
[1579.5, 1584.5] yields 125.9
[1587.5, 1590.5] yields 93.5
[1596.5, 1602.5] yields 120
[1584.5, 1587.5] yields 101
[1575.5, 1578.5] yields 144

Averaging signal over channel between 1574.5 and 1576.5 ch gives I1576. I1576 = 139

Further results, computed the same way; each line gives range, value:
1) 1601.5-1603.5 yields 162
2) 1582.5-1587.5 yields 118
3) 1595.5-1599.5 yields 125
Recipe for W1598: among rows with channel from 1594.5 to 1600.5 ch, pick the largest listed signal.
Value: 140.3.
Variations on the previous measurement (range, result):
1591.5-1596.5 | 113.7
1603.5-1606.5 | 194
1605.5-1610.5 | 232.9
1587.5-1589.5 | 100.6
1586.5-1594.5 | 101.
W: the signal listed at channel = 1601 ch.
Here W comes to 154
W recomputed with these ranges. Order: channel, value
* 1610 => 232.9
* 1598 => 129.5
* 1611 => 235.5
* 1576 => 144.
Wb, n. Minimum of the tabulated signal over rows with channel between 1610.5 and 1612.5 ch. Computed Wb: 235.5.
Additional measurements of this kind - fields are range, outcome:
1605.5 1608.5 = 194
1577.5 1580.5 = 146.8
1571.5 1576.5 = 122.1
